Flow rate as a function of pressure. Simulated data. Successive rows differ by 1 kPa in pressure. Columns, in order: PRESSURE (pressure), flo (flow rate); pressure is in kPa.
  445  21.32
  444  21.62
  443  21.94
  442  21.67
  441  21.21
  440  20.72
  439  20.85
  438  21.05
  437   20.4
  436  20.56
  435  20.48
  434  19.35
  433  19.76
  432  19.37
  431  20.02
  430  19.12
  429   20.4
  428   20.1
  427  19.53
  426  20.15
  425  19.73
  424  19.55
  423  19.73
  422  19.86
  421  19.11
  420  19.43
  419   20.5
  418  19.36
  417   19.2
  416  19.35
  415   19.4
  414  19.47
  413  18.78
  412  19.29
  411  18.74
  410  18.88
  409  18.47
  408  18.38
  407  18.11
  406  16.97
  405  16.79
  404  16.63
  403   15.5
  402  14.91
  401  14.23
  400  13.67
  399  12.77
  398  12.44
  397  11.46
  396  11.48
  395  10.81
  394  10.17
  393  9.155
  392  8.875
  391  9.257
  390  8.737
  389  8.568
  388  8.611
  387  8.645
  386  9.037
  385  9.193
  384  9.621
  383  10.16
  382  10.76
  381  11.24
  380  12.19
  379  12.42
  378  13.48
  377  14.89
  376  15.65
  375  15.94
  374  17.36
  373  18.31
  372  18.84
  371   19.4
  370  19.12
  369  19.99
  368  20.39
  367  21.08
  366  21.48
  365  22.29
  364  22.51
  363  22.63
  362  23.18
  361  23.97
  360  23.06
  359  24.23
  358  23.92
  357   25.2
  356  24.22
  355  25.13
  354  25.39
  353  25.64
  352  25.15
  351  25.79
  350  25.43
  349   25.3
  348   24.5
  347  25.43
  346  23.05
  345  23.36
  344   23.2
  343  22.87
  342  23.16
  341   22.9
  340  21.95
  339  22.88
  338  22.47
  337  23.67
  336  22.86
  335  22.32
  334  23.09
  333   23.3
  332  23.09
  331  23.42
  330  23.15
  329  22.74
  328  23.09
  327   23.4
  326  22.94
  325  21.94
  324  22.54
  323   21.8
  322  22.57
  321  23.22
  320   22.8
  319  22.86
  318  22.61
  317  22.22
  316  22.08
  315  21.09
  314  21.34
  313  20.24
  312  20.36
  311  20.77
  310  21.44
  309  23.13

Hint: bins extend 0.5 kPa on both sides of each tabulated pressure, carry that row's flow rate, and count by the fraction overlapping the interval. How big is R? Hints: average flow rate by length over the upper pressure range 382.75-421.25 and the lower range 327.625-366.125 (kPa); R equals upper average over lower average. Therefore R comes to 0.6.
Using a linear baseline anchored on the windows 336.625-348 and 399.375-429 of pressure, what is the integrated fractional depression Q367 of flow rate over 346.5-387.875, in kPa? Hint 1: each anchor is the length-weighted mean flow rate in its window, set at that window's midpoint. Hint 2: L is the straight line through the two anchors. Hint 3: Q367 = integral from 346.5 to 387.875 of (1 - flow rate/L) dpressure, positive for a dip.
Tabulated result 4.8 kPa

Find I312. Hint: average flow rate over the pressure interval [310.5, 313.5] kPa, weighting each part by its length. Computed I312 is 20.5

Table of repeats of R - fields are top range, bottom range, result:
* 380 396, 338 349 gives 0.41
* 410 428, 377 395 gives 1.92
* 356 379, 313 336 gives 0.90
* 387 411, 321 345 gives 0.58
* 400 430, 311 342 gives 0.83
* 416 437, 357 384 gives 1.08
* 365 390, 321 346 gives 0.63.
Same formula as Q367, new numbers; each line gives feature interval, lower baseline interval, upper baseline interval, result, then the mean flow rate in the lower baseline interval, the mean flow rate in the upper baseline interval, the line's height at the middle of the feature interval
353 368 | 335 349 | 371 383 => -3.76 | 23.3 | 14.7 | 18.7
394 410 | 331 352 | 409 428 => 4.30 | 23.6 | 19.4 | 20.3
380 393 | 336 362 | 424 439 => 7.45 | 24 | 20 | 22.2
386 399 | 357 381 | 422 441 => 6.42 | 19.4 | 20.1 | 19.6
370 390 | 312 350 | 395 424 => 6.70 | 22.9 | 17.2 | 19.3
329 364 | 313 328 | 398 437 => -4.04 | 22.3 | 18.5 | 21.3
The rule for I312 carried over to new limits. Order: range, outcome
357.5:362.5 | 23.7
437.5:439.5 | 21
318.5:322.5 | 22.9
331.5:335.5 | 23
